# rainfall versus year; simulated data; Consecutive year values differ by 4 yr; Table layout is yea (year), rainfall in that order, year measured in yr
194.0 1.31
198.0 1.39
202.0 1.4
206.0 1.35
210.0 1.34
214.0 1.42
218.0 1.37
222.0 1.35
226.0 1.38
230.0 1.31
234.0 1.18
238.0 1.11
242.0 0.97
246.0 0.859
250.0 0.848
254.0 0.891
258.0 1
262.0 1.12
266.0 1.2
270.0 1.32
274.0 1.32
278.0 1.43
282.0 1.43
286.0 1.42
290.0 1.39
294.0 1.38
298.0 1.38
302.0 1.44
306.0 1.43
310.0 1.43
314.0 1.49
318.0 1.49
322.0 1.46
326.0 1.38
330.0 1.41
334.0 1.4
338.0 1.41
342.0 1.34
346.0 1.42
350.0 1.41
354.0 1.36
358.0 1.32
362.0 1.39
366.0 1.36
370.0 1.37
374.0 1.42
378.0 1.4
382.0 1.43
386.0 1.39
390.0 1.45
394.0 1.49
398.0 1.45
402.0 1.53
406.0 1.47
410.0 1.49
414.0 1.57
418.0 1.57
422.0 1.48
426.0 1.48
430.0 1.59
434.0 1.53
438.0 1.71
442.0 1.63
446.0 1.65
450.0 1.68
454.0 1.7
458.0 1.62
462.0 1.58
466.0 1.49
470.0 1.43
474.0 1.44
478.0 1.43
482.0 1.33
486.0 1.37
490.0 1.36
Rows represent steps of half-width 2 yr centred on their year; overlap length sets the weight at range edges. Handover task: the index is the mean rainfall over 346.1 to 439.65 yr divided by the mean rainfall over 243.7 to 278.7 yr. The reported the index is 1.3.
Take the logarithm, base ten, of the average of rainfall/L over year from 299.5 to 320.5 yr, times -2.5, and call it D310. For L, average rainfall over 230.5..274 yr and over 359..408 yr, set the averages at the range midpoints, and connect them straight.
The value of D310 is -0.184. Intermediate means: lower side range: 1.07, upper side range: 1.43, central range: 1.45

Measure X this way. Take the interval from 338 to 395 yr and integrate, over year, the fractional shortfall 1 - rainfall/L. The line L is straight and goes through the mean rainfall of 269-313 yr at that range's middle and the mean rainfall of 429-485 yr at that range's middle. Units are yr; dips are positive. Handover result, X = 2.9 yr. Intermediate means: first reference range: 1.4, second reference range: 1.55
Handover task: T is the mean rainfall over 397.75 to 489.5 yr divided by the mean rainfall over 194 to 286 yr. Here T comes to 1.2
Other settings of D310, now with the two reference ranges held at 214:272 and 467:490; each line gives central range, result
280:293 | -0.182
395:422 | -0.142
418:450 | -0.173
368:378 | -0.088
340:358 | -0.095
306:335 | -0.170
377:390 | -0.093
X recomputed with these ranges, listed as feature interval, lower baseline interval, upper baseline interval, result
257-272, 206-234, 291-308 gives 2.3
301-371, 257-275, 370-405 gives -3.7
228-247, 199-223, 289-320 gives 4.0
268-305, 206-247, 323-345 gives -1.8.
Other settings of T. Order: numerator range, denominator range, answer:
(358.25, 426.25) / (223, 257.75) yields 1.35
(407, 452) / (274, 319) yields 1.11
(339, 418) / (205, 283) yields 1.18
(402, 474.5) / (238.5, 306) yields 1.29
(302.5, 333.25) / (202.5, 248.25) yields 1.16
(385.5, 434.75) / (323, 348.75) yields 1.08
